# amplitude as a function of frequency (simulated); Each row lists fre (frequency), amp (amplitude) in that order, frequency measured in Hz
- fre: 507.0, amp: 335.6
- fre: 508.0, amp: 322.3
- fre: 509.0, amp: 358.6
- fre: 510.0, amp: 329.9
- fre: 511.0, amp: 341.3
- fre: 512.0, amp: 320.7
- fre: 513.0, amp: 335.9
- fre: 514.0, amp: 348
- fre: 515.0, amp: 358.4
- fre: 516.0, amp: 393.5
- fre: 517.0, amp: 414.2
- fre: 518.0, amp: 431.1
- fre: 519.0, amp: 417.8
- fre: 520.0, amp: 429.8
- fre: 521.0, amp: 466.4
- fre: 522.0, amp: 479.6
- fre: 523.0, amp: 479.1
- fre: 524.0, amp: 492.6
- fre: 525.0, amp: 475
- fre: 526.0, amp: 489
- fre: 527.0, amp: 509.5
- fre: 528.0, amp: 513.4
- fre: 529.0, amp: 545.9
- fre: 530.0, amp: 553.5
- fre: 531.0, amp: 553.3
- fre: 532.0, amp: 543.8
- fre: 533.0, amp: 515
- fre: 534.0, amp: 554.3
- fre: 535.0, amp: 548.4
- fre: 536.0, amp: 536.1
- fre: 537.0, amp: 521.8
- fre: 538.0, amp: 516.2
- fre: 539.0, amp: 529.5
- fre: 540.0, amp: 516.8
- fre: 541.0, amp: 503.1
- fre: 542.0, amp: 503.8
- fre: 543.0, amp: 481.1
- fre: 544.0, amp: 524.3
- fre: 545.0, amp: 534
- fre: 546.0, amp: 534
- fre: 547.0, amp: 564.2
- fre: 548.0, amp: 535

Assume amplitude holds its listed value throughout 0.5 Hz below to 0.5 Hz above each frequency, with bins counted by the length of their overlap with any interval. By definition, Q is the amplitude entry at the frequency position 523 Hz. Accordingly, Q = 479.1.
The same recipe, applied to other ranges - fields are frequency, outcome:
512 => 320.7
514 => 348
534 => 554.3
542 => 503.8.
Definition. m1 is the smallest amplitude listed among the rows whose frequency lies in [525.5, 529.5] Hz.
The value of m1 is 489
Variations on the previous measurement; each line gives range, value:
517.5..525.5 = 417.8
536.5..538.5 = 516.2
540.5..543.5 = 481.1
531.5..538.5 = 515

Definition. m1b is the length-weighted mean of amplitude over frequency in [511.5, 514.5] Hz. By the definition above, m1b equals 335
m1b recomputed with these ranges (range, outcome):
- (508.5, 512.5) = 338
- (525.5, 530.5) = 522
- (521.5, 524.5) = 484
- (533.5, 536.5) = 546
